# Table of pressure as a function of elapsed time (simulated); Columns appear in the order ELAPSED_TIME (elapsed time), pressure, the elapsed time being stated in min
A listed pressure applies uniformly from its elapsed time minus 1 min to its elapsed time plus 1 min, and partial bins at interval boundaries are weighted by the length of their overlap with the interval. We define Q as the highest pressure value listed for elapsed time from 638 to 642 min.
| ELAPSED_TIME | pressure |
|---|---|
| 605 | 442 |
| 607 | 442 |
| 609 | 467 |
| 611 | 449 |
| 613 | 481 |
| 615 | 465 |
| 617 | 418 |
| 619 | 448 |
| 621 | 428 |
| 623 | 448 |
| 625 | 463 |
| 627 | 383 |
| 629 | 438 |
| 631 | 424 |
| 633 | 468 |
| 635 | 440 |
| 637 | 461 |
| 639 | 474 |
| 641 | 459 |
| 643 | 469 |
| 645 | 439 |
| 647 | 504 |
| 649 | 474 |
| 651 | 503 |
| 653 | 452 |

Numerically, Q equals 474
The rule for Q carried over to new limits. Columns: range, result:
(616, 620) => 448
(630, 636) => 468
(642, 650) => 504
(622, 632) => 463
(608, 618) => 481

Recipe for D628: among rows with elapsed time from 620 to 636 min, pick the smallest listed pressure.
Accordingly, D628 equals 383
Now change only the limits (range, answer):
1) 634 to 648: 439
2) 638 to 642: 459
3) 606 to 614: 442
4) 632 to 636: 440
